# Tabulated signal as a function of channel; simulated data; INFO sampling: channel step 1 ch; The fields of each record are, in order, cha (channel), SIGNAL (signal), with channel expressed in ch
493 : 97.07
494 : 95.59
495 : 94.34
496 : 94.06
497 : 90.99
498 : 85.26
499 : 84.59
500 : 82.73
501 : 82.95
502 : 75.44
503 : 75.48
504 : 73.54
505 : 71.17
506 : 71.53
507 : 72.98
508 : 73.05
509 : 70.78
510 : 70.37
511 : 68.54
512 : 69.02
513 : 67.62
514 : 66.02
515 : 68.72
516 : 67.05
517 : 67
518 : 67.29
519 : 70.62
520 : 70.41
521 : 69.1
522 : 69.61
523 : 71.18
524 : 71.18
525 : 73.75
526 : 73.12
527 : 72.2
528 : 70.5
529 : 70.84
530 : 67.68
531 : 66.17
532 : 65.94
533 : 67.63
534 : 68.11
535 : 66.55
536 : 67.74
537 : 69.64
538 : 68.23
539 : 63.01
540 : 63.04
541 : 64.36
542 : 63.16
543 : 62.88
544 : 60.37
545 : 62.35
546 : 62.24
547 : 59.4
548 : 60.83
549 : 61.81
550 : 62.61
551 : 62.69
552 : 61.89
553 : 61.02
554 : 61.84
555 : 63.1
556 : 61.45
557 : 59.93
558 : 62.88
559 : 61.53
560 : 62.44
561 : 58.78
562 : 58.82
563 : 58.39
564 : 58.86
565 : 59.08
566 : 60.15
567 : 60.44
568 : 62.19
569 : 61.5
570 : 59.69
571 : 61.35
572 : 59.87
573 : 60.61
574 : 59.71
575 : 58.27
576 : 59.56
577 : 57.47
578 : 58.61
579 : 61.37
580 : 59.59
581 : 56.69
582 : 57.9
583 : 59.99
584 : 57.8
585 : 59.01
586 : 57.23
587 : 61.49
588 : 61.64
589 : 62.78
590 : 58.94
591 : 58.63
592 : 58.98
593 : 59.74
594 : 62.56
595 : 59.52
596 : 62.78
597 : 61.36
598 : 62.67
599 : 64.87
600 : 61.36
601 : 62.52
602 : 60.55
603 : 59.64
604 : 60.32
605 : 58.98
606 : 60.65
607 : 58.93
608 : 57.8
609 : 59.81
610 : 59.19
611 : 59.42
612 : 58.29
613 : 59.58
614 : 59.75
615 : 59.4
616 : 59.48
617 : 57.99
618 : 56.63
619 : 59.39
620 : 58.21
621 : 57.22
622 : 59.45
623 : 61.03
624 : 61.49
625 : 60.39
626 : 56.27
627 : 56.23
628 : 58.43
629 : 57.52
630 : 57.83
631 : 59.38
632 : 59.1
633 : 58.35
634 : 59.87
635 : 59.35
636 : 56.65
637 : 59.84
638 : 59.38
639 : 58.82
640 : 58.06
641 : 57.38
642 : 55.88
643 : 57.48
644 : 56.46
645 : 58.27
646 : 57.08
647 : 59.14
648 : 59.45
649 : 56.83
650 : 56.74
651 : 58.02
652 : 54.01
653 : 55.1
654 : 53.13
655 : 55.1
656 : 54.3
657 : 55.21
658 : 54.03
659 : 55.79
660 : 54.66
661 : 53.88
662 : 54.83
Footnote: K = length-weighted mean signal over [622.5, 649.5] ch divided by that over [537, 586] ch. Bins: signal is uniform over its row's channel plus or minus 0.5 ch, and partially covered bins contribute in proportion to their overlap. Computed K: 1.0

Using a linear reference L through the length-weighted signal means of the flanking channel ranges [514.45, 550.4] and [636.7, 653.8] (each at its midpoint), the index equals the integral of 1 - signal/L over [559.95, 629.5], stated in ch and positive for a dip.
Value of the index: 2.20 ch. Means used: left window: 66.9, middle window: 59.7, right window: 57.4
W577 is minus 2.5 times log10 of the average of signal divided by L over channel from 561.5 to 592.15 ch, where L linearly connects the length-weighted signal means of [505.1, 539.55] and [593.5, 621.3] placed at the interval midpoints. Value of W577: 0.07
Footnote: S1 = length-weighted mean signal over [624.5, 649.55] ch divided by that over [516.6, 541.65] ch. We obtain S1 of 0.85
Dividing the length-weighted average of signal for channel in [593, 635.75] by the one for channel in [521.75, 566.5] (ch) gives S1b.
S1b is 0.93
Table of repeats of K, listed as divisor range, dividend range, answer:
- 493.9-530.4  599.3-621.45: 0.80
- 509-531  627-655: 0.83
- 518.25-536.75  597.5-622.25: 0.86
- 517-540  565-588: 0.86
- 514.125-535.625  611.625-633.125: 0.85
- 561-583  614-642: 0.98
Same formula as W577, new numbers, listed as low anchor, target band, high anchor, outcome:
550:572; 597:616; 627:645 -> -0.018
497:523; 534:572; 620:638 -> 0.094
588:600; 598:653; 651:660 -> -0.017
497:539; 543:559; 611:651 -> 0.100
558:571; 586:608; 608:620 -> -0.025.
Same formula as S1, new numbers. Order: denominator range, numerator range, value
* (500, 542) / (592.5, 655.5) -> 0.84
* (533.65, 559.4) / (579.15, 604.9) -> 0.96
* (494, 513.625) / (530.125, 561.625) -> 0.81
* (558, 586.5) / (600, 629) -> 0.99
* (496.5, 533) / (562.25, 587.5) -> 0.82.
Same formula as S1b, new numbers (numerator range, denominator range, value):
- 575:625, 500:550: 0.87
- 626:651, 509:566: 0.89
